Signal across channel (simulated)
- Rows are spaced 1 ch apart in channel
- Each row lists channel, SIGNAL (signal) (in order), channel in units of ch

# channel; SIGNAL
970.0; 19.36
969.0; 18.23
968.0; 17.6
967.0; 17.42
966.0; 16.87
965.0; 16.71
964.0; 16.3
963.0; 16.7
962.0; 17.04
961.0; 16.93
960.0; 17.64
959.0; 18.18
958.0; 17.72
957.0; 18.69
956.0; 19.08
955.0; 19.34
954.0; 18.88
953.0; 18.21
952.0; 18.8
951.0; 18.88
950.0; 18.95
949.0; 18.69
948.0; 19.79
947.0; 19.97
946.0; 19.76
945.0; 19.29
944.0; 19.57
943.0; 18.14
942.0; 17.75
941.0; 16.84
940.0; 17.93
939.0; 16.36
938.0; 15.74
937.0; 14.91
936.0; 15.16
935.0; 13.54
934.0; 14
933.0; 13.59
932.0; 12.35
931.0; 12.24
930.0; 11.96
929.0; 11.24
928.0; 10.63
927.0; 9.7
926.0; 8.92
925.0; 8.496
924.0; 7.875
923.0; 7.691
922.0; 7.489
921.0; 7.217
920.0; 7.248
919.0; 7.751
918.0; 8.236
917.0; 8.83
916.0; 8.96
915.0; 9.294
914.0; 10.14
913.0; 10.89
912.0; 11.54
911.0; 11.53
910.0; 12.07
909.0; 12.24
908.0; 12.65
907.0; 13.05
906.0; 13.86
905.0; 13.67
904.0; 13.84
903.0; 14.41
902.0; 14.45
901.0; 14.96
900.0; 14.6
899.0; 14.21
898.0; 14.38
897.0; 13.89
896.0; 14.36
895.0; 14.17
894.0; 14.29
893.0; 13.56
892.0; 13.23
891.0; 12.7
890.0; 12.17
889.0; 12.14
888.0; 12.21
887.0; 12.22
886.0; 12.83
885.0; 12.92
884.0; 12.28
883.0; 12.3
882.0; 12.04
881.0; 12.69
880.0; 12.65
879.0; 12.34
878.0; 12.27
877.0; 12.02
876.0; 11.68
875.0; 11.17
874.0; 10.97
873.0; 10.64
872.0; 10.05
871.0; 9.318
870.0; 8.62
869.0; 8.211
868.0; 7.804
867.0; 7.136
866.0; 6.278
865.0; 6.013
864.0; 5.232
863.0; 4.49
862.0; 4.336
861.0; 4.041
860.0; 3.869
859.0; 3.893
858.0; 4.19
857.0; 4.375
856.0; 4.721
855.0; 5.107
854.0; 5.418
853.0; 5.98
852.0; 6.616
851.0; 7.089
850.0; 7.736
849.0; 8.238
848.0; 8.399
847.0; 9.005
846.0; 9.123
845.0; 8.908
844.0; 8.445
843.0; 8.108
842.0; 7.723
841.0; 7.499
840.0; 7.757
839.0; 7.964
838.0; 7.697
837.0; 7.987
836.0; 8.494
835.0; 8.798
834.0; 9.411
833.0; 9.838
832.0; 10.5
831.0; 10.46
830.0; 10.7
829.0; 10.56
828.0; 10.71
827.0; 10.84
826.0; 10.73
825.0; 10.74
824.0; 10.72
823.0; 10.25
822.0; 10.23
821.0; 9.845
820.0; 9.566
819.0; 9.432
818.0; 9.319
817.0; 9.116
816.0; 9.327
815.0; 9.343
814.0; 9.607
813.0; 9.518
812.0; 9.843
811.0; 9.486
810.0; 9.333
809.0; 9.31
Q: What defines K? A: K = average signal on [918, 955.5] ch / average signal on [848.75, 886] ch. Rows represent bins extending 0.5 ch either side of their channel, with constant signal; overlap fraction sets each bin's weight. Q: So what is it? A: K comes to 1.73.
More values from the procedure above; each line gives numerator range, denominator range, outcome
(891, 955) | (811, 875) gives 1.66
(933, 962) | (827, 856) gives 2.12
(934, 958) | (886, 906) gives 1.31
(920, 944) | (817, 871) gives 1.59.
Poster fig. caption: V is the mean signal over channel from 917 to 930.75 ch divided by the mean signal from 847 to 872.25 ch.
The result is 1.4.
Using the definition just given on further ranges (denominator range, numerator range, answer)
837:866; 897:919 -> 1.87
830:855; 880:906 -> 1.63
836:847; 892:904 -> 1.74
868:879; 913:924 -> 0.80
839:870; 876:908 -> 2.01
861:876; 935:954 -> 2.28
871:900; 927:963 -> 1.33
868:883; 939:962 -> 1.69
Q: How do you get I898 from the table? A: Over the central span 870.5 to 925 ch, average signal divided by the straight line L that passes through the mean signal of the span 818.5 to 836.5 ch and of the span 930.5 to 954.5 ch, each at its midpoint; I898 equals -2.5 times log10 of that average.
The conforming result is 0.21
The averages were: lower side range 10.1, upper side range 17.1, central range 11.8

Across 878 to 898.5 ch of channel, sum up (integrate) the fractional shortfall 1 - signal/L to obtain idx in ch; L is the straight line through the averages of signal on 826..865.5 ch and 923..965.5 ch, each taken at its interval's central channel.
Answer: -3.37 ch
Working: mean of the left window 7.48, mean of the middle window 13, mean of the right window 15.9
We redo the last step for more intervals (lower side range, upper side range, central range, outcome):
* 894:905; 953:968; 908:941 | 9.5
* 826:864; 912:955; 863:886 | -1.1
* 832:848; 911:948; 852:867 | 7.0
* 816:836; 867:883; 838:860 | 7.3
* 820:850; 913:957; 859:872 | 5.3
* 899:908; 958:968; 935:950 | -1.5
